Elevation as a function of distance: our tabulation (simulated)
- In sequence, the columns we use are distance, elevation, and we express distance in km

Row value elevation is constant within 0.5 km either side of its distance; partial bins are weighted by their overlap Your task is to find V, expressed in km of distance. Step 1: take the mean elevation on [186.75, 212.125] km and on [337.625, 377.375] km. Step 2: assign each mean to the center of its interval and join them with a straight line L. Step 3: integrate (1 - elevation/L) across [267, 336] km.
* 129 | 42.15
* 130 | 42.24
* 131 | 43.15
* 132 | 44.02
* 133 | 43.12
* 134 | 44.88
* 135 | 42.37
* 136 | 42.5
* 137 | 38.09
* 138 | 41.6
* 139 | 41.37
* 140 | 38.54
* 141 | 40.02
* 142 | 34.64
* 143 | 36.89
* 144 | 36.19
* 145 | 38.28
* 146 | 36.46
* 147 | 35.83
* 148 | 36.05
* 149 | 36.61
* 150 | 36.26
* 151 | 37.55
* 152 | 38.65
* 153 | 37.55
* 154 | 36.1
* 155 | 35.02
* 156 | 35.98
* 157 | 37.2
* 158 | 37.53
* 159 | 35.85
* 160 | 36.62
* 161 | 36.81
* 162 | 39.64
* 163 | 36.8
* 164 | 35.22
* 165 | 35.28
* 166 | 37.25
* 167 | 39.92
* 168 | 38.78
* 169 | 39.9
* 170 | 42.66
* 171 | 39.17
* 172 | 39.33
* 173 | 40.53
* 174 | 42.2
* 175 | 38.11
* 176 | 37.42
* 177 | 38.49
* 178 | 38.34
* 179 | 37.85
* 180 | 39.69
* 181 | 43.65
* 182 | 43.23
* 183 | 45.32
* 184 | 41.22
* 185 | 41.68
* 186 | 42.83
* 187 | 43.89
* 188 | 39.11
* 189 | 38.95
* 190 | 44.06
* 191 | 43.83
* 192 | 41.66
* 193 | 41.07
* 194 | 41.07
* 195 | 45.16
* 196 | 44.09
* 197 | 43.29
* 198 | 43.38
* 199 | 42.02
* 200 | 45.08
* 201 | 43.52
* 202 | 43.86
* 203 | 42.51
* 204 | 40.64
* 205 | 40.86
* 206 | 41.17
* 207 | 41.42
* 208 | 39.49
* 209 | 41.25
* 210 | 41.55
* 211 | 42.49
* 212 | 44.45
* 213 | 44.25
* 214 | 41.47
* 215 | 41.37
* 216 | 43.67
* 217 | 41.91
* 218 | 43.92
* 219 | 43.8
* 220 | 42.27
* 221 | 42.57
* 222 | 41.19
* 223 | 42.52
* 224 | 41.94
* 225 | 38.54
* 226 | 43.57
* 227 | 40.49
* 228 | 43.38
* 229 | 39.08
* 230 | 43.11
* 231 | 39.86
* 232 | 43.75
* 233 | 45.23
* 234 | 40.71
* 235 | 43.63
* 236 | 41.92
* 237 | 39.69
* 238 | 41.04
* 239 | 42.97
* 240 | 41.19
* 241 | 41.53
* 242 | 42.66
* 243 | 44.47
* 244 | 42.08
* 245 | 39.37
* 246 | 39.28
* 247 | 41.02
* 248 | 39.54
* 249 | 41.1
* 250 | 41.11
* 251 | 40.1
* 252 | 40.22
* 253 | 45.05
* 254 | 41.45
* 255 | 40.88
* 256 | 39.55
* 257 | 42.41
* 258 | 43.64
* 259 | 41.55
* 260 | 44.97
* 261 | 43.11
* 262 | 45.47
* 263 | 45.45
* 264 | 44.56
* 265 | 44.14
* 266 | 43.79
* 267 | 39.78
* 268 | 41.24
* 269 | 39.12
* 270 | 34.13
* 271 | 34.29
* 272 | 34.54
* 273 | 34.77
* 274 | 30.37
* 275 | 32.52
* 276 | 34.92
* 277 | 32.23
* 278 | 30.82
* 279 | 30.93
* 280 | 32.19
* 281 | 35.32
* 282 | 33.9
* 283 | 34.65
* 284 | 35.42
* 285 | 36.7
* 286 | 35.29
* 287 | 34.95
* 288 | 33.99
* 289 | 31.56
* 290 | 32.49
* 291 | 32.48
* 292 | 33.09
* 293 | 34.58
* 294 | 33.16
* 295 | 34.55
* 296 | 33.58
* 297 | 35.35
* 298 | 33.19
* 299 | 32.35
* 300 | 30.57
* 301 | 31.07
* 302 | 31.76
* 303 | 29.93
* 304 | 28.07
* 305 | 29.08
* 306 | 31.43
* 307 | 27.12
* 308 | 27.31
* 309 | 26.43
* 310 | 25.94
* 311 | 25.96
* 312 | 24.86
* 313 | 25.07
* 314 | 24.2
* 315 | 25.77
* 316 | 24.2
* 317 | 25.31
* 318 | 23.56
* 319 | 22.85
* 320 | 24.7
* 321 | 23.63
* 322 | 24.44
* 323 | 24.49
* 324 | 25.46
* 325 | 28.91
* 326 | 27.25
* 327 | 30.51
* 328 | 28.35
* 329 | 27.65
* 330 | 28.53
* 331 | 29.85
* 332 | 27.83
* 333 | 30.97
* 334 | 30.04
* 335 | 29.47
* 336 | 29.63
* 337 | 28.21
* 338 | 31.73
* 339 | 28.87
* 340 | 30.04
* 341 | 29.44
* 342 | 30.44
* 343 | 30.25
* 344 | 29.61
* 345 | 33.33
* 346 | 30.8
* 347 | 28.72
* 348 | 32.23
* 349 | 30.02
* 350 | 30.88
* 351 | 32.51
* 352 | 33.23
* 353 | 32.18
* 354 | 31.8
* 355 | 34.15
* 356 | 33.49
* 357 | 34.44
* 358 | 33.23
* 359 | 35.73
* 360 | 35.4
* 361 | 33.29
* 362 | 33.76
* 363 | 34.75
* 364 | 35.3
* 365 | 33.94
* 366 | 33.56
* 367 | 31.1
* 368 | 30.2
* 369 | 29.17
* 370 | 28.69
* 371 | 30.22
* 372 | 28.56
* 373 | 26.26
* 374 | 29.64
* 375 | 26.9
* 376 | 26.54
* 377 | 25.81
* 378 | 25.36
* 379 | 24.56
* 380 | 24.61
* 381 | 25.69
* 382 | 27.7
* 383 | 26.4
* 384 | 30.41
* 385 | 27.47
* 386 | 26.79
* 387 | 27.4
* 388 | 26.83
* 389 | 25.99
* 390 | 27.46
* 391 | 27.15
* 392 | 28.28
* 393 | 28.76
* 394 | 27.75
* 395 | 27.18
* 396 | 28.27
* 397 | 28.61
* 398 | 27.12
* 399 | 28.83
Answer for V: 9.3 km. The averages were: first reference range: 42.3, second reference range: 31.3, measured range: 30.5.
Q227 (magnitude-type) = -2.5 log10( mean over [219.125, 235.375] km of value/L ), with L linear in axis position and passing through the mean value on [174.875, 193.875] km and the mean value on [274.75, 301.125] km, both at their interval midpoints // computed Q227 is -0.11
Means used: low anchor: 41.1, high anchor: 33.4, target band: 42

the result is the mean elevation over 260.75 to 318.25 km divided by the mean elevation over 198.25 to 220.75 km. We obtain 0.78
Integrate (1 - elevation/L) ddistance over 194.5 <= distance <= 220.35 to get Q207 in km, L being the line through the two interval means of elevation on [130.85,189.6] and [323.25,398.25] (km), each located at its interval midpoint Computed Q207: -4.1 km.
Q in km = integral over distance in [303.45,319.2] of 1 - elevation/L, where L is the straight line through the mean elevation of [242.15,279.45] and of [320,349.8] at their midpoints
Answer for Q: 3.0 km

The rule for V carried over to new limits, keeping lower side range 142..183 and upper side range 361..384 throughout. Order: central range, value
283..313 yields 0.9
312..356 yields 3.0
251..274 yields -4.8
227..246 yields -3.8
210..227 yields -3.2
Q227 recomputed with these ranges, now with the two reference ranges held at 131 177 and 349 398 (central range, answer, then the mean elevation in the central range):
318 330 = 0.21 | 26.2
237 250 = -0.18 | 41.3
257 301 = -0.08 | 36.2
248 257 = -0.19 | 41.2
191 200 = -0.17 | 42.9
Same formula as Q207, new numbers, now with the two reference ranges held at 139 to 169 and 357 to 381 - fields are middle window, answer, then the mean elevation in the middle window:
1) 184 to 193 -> -1.5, 41.9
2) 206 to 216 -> -1.9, 42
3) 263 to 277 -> -1.8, 37.6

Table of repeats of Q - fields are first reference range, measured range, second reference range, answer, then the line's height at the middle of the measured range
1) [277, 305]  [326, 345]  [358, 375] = 1.6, 32.2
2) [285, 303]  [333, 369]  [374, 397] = -3.1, 29.4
